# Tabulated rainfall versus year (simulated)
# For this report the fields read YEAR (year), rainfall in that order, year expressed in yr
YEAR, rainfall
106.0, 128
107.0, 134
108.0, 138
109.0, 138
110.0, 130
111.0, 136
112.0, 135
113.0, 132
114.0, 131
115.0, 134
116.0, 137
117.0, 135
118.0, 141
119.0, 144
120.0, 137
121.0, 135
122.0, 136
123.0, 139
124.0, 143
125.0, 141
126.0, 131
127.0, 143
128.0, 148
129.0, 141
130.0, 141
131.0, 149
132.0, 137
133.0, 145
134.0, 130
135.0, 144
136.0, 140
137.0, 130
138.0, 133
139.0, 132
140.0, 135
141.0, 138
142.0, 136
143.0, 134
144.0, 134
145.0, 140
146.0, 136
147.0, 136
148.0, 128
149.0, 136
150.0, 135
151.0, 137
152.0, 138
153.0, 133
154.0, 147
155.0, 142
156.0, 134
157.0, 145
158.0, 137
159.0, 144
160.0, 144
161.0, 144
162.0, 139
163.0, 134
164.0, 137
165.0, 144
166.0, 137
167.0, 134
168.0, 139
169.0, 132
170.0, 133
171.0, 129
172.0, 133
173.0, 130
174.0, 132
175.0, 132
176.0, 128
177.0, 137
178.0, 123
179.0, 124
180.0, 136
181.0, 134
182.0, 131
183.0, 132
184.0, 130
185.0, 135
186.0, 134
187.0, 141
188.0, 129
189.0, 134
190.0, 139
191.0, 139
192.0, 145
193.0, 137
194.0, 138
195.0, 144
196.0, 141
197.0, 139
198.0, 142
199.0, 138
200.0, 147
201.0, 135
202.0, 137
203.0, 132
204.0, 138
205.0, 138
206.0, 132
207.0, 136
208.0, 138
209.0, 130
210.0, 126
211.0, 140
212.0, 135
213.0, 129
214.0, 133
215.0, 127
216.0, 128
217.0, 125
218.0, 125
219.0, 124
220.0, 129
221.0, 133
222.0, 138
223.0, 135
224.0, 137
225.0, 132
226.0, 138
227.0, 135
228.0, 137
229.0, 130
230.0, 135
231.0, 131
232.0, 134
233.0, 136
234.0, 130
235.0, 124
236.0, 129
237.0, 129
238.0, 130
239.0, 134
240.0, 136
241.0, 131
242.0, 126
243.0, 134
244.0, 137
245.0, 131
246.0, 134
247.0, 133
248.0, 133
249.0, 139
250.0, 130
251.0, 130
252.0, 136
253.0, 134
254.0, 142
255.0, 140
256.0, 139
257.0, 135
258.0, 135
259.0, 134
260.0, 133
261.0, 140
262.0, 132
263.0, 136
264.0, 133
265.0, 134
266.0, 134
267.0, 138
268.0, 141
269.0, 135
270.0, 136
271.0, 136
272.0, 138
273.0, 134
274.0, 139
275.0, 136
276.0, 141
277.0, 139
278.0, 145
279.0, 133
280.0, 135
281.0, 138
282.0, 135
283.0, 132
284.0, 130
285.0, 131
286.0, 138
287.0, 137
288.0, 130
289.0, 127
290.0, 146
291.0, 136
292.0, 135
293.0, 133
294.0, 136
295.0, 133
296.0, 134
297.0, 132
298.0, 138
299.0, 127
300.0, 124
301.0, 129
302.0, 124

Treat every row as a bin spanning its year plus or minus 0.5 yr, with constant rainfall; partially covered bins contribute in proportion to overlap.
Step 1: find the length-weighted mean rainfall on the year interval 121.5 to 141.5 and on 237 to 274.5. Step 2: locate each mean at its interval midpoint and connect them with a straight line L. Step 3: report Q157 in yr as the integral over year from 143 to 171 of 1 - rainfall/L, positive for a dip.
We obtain 0.1 yr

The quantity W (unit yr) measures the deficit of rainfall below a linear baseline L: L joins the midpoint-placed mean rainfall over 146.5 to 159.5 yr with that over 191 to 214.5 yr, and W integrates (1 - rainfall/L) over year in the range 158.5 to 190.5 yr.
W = 0.7 yr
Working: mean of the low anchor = 138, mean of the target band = 134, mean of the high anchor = 137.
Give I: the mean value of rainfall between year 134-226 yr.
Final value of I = 135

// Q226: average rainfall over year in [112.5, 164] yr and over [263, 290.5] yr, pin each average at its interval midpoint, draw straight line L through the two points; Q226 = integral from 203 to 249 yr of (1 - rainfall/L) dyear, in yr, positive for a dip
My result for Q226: 1.44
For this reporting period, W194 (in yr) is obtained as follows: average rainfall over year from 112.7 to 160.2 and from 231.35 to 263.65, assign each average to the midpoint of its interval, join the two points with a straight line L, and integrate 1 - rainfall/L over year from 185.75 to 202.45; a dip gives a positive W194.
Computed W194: -0.4 yr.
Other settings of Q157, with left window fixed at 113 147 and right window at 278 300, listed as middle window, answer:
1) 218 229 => 0.19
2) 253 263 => -0.12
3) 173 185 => 0.50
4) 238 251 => 0.21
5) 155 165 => -0.22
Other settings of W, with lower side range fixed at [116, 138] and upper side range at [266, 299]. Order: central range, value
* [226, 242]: 0.6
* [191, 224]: 0.6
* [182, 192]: 0.2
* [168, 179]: 0.6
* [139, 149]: 0.3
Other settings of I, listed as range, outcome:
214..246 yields 132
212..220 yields 128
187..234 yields 135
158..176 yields 136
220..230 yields 135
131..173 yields 137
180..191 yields 134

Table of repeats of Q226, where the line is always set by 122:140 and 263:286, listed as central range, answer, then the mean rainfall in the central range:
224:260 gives 0.84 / 134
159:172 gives 0.10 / 137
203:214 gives 0.27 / 134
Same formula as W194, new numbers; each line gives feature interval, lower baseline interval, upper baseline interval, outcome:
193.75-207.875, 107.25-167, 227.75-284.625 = -0.2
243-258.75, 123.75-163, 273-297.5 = 0.1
